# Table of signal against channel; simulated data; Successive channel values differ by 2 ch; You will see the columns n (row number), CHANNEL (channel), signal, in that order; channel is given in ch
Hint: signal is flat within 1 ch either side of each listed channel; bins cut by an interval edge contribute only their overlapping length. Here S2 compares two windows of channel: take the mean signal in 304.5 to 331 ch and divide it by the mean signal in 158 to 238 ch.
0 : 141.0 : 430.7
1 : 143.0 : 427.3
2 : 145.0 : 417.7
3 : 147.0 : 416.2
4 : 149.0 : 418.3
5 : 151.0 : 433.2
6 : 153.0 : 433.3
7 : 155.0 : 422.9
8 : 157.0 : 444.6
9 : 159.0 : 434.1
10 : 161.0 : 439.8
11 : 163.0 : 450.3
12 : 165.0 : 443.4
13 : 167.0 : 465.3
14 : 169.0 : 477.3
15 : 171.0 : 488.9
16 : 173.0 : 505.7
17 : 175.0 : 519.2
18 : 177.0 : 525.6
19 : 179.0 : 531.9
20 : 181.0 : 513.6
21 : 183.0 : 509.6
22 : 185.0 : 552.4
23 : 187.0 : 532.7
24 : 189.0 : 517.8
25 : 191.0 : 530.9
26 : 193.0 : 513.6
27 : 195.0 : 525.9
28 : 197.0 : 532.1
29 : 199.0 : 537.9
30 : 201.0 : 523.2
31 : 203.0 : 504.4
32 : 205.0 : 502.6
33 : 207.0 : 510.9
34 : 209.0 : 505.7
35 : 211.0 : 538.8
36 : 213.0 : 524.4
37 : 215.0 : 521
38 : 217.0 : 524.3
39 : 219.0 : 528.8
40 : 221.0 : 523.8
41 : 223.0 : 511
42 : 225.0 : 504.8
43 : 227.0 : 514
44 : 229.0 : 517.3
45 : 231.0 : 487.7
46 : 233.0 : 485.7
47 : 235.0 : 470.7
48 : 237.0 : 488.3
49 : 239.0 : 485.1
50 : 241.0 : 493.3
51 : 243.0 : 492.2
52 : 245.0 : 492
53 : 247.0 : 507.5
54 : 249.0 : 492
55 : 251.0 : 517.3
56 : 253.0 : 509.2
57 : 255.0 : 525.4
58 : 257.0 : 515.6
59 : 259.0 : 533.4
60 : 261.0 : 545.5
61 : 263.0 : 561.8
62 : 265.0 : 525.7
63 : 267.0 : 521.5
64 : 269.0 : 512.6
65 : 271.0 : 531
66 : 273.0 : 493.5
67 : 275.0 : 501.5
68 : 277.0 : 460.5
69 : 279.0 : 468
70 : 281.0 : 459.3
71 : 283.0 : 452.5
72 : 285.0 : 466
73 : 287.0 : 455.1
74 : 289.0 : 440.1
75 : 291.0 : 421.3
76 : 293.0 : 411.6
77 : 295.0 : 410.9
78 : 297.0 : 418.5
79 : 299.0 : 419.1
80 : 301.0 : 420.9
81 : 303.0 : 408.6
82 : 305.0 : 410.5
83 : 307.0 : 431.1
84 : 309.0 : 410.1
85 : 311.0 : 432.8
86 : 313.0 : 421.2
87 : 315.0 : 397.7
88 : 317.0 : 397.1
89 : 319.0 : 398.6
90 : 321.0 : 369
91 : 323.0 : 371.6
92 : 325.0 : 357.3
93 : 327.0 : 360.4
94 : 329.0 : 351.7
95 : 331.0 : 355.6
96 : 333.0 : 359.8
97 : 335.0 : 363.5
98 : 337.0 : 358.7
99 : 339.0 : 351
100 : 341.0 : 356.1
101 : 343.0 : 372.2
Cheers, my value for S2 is 0.77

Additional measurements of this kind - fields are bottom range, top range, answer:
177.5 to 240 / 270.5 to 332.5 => 0.82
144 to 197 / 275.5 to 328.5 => 0.87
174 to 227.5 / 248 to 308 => 0.91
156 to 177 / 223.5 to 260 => 1.07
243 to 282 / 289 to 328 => 0.80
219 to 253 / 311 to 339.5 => 0.75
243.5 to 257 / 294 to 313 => 0.82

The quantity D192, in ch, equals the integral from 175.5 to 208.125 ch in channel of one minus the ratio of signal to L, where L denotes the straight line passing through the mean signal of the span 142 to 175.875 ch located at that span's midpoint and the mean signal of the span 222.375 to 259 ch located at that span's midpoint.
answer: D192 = -3.7 ch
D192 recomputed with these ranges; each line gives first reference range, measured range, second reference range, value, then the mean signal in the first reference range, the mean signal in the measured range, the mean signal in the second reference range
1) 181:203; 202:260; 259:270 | 2.42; 526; 508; 533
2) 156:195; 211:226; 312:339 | -1.98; 495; 521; 373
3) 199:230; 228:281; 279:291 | -2.63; 518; 504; 453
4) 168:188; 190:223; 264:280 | -0.64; 516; 521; 502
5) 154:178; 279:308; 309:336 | -2.52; 468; 432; 381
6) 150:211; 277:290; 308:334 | -1.38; 495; 457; 383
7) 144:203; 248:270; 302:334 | -4.89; 485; 524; 390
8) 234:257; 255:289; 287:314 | -2.77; 498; 499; 421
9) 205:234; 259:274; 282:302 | -2.19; 514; 528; 432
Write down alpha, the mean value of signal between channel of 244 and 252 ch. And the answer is 502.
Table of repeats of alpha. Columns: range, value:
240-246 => 492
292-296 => 411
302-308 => 417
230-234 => 487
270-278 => 497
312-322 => 397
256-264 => 539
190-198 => 526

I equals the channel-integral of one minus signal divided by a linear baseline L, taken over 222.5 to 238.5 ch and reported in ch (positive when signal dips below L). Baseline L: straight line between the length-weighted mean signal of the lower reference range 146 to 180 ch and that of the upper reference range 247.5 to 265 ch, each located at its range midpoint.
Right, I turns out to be 0.33 ch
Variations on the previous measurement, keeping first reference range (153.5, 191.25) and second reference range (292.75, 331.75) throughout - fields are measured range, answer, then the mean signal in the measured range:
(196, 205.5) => -1.0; 521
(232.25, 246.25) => -1.3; 487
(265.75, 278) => -2.3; 504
